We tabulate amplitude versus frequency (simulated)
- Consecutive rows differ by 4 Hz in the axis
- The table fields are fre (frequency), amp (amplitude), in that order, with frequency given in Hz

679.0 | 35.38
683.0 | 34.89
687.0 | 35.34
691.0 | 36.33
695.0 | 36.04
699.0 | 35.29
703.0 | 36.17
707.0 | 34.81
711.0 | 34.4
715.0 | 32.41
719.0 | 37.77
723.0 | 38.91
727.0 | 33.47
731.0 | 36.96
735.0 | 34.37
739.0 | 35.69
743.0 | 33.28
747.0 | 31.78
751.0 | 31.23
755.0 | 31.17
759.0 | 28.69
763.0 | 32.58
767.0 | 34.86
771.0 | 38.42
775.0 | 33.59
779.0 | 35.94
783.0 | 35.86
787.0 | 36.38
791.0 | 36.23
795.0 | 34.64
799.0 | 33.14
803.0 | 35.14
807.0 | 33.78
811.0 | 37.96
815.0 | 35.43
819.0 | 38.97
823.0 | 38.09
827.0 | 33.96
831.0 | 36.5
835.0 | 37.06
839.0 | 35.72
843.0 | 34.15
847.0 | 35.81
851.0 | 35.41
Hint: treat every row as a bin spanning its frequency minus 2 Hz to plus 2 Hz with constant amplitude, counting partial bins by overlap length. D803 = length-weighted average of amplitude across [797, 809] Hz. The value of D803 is 34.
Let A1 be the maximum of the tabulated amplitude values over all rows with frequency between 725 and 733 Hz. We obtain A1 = 36.96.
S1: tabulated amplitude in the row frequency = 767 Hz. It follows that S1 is 34.86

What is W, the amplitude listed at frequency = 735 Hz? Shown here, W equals 34.37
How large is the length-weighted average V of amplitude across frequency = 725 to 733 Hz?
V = 35.2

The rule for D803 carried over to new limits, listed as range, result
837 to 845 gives 34.9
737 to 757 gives 32.6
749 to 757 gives 31.2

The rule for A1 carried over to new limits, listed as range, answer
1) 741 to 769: 34.86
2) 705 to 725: 38.91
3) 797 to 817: 37.96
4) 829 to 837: 37.06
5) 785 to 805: 36.38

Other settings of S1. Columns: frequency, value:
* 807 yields 33.78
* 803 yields 35.14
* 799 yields 33.14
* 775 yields 33.59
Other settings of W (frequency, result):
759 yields 28.69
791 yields 36.23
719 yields 37.77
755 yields 31.17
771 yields 38.42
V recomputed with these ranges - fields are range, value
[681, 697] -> 35.6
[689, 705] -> 36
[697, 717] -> 34.6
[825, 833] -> 35.2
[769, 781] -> 36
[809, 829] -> 36.9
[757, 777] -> 33.6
